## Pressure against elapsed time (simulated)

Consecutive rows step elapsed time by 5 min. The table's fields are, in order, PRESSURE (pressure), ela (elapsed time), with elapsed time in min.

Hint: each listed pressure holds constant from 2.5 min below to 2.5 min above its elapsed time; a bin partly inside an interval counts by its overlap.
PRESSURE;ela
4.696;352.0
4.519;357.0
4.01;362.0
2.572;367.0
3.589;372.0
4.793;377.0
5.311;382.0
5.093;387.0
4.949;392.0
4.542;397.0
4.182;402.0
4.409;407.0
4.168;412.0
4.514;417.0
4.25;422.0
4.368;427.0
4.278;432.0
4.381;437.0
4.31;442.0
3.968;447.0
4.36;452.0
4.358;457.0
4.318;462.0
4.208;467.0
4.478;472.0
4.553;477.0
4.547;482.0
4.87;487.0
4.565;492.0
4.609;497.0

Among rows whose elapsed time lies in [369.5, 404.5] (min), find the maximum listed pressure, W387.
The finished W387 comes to 5.311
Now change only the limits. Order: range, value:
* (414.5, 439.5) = 4.514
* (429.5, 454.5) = 4.381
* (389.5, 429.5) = 4.949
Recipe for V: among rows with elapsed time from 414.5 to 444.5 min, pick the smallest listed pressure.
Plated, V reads 4.25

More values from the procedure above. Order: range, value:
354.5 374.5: 2.572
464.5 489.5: 4.208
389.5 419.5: 4.168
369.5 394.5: 3.589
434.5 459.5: 3.968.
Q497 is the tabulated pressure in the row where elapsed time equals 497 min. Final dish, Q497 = 4.609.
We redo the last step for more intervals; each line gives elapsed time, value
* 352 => 4.696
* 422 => 4.25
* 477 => 4.553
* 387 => 5.093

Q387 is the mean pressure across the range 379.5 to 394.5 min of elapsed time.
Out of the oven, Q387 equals 5.12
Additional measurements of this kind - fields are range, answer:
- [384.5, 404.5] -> 4.69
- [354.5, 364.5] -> 4.26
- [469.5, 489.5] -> 4.61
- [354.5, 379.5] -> 3.9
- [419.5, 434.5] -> 4.3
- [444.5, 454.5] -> 4.16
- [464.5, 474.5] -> 4.34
